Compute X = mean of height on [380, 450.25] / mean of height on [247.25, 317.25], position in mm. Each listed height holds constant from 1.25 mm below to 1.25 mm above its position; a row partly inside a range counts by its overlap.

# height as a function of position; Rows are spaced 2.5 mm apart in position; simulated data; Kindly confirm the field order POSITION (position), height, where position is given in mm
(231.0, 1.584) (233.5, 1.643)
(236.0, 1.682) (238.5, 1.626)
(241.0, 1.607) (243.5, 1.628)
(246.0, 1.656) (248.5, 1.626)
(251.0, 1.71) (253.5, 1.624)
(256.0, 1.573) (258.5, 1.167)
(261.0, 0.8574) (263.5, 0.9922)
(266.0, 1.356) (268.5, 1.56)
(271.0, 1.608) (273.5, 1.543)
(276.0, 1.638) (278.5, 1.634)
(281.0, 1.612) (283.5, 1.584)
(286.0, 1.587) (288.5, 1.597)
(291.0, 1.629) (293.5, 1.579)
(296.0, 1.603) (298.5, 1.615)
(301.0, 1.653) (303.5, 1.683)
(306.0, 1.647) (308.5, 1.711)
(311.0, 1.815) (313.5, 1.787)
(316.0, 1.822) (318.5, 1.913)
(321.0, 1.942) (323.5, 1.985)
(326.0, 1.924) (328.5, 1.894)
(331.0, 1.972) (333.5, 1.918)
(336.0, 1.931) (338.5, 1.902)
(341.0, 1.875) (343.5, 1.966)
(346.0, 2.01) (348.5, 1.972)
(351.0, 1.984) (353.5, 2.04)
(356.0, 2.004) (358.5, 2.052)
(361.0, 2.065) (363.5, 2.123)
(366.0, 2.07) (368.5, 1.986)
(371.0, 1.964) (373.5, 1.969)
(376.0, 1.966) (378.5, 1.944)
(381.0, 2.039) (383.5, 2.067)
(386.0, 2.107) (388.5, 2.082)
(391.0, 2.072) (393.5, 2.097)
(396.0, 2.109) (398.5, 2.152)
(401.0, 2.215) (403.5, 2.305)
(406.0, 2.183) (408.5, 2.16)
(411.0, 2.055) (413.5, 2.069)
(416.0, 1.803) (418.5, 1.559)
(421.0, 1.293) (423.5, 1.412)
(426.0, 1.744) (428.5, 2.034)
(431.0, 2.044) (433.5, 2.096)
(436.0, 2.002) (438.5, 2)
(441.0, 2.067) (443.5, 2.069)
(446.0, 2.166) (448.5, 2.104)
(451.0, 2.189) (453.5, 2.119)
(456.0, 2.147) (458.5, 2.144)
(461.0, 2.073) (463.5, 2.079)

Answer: 1.3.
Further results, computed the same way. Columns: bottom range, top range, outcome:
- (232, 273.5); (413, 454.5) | 1.29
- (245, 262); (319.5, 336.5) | 1.32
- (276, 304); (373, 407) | 1.30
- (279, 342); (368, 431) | 1.12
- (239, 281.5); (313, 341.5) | 1.28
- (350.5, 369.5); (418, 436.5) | 0.87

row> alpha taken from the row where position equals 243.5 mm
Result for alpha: 1.628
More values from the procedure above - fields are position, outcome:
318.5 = 1.913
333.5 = 1.918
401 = 2.215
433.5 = 2.096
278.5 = 1.634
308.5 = 1.711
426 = 1.744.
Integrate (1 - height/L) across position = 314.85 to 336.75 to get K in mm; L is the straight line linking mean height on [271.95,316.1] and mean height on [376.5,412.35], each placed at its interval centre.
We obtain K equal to -1.57 mm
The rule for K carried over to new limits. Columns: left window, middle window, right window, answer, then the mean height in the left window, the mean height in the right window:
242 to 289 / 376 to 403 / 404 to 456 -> -3.42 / 1.5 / 1.97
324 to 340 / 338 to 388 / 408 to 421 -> -2.88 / 1.93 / 1.85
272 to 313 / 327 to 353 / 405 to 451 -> -3.01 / 1.64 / 1.94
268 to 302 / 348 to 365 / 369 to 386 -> -1.14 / 1.6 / 2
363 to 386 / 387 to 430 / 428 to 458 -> 1.85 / 2.02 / 2.09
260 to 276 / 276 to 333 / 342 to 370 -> -3.73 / 1.35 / 2.02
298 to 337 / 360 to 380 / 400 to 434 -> -1.42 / 1.83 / 1.92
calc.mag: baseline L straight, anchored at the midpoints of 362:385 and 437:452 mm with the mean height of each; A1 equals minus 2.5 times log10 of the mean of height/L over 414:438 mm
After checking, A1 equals 0.159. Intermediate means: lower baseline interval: 2.02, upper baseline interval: 2.1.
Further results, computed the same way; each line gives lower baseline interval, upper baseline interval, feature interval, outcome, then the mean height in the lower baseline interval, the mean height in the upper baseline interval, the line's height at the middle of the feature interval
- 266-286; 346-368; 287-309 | 0.05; 1.58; 2.04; 1.7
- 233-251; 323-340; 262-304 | 0.15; 1.64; 1.93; 1.77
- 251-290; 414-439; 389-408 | -0.23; 1.47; 1.8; 1.74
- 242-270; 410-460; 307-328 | -0.15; 1.43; 1.96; 1.61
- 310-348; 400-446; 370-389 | -0.04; 1.91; 1.95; 1.94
